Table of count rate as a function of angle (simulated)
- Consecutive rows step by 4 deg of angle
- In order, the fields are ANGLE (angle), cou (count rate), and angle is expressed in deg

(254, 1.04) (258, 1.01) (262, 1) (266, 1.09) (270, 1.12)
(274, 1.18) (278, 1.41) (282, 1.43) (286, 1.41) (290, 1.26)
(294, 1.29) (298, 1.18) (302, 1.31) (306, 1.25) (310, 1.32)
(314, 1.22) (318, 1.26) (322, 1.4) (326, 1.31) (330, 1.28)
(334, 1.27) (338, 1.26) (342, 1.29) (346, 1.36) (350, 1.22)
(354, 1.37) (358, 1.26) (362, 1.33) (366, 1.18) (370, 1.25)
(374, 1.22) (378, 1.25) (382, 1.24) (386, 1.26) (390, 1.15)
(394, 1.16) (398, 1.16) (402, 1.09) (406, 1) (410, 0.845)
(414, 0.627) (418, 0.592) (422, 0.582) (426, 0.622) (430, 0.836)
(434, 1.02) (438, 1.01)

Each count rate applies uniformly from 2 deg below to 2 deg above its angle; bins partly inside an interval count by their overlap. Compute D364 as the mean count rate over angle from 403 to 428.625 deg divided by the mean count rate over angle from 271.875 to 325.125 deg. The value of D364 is 0.6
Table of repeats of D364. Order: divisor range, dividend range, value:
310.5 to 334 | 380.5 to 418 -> 0.80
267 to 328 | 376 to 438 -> 0.75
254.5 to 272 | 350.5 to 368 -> 1.21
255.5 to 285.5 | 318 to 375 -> 1.08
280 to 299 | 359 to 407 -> 0.91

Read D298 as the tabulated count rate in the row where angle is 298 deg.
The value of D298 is 1.18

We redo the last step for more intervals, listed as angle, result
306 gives 1.25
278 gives 1.41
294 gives 1.29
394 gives 1.16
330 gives 1.28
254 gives 1.04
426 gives 0.622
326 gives 1.31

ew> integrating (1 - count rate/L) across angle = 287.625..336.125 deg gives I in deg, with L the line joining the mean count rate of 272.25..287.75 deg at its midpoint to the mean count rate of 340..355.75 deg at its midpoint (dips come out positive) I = 2.0 deg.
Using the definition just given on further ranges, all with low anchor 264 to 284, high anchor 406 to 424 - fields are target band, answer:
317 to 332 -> -3.79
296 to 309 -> -1.35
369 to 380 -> -4.91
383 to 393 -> -4.97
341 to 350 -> -3.13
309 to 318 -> -1.40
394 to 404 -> -4.85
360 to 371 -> -4.48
